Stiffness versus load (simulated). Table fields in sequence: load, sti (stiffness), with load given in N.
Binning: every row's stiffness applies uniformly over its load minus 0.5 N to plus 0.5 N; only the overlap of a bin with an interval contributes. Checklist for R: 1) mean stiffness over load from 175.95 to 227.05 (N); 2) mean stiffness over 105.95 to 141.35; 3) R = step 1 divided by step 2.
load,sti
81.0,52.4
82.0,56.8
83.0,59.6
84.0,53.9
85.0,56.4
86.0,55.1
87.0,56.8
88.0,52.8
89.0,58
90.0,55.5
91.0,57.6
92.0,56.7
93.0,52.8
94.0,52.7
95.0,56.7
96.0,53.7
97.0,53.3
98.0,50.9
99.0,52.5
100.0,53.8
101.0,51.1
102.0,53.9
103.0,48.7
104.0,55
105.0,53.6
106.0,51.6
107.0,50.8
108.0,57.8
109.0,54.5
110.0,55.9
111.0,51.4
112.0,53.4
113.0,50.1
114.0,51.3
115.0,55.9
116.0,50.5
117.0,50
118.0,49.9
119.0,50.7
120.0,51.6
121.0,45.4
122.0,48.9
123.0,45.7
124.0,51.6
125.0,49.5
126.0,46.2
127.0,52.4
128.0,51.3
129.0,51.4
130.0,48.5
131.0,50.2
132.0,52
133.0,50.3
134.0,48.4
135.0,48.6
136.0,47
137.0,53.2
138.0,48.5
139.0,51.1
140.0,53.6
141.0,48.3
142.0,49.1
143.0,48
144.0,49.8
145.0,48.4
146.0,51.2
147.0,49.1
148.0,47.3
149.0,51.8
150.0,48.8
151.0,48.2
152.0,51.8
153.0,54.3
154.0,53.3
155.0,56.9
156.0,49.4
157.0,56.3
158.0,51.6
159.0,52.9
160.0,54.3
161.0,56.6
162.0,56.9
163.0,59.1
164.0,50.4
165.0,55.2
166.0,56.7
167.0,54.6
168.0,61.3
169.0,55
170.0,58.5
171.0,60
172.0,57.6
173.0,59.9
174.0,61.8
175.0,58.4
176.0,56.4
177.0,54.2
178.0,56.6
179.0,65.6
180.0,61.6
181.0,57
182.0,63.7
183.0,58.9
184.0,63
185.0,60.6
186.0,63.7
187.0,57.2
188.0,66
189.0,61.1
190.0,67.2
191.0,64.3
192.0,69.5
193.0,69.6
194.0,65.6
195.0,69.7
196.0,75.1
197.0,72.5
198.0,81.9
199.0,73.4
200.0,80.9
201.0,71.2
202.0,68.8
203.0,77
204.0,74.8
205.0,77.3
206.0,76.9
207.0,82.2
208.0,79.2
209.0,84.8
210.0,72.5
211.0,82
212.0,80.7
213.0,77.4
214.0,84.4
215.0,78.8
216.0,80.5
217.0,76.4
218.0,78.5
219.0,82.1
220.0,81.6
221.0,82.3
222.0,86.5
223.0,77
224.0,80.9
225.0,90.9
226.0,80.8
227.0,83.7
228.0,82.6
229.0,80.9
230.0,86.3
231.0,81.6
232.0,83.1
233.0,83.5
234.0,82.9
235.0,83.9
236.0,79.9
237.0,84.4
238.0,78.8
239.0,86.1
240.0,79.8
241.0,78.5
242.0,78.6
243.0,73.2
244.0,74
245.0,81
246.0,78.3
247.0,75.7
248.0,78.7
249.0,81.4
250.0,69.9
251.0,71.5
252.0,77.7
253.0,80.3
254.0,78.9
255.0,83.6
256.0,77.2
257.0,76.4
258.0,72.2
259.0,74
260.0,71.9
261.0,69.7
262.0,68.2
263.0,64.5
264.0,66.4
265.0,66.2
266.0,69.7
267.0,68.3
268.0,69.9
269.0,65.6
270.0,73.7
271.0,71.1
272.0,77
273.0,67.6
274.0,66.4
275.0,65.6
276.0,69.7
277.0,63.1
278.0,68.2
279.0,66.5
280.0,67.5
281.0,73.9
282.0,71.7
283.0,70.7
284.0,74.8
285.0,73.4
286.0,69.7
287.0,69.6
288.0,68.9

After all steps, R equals 1.4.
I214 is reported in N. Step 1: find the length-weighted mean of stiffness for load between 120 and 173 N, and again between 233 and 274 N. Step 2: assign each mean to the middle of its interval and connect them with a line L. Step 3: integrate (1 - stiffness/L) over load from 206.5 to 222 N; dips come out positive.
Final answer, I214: -3.21 N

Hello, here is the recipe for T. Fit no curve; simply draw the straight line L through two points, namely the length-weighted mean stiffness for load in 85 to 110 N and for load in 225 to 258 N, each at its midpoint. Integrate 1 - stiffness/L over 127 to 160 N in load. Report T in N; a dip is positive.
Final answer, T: 6.1 N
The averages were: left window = 54.1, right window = 79.8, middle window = 50.7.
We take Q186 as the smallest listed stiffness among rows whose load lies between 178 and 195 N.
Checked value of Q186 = 56.6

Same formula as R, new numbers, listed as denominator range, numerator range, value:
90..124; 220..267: 1.49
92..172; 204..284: 1.47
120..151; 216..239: 1.66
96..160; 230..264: 1.52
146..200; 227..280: 1.26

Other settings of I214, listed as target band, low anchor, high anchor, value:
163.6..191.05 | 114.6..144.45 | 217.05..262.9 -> 1.4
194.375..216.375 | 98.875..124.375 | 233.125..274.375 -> -3.3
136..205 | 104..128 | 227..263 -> 4.3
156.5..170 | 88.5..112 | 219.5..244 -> 2.3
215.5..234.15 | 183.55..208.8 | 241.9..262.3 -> -2.2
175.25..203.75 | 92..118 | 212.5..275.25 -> 0.7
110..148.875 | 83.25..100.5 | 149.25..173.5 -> 3.4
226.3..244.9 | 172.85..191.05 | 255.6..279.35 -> -4.2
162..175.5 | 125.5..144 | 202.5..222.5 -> 1.2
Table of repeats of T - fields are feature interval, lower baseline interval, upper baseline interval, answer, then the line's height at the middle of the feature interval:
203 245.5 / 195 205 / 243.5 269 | -3.6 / 74.4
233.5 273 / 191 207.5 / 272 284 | -2.7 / 70.5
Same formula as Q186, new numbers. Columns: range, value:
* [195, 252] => 68.8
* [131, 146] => 47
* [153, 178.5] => 49.4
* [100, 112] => 48.7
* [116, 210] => 45.4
